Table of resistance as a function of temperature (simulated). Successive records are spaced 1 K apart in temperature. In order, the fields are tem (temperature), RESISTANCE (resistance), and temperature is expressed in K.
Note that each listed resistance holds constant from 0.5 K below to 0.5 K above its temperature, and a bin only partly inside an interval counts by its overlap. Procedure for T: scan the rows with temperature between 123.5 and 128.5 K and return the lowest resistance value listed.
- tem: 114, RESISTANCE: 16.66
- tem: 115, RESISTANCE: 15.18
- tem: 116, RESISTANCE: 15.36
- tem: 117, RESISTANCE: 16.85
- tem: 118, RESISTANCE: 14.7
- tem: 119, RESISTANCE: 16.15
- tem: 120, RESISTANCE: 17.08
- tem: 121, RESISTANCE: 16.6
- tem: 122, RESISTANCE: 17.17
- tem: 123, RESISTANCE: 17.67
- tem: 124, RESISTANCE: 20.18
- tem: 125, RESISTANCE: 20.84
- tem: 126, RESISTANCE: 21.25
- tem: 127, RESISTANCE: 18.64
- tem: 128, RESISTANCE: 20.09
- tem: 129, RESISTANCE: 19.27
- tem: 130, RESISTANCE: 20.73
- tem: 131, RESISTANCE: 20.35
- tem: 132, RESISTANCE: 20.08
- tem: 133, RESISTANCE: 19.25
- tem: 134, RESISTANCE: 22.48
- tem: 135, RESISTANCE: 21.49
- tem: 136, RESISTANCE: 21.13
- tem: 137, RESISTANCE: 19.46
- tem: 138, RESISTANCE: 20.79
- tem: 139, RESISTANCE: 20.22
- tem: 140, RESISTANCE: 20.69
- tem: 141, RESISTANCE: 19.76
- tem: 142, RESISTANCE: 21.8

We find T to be 18.64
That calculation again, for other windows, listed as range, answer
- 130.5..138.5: 19.25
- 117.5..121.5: 14.7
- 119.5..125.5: 16.6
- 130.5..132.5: 20.08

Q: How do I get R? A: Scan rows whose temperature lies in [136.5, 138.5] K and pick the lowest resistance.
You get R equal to 19.46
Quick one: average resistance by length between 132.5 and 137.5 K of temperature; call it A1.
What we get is 20.8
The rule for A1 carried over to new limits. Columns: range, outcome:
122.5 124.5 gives 18.9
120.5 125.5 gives 18.5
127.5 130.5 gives 20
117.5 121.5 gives 16.1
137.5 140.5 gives 20.6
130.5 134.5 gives 20.5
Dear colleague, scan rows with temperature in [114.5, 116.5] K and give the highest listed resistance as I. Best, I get 15.36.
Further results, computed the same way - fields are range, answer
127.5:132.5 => 20.73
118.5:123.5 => 17.67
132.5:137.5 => 22.48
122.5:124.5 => 20.18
